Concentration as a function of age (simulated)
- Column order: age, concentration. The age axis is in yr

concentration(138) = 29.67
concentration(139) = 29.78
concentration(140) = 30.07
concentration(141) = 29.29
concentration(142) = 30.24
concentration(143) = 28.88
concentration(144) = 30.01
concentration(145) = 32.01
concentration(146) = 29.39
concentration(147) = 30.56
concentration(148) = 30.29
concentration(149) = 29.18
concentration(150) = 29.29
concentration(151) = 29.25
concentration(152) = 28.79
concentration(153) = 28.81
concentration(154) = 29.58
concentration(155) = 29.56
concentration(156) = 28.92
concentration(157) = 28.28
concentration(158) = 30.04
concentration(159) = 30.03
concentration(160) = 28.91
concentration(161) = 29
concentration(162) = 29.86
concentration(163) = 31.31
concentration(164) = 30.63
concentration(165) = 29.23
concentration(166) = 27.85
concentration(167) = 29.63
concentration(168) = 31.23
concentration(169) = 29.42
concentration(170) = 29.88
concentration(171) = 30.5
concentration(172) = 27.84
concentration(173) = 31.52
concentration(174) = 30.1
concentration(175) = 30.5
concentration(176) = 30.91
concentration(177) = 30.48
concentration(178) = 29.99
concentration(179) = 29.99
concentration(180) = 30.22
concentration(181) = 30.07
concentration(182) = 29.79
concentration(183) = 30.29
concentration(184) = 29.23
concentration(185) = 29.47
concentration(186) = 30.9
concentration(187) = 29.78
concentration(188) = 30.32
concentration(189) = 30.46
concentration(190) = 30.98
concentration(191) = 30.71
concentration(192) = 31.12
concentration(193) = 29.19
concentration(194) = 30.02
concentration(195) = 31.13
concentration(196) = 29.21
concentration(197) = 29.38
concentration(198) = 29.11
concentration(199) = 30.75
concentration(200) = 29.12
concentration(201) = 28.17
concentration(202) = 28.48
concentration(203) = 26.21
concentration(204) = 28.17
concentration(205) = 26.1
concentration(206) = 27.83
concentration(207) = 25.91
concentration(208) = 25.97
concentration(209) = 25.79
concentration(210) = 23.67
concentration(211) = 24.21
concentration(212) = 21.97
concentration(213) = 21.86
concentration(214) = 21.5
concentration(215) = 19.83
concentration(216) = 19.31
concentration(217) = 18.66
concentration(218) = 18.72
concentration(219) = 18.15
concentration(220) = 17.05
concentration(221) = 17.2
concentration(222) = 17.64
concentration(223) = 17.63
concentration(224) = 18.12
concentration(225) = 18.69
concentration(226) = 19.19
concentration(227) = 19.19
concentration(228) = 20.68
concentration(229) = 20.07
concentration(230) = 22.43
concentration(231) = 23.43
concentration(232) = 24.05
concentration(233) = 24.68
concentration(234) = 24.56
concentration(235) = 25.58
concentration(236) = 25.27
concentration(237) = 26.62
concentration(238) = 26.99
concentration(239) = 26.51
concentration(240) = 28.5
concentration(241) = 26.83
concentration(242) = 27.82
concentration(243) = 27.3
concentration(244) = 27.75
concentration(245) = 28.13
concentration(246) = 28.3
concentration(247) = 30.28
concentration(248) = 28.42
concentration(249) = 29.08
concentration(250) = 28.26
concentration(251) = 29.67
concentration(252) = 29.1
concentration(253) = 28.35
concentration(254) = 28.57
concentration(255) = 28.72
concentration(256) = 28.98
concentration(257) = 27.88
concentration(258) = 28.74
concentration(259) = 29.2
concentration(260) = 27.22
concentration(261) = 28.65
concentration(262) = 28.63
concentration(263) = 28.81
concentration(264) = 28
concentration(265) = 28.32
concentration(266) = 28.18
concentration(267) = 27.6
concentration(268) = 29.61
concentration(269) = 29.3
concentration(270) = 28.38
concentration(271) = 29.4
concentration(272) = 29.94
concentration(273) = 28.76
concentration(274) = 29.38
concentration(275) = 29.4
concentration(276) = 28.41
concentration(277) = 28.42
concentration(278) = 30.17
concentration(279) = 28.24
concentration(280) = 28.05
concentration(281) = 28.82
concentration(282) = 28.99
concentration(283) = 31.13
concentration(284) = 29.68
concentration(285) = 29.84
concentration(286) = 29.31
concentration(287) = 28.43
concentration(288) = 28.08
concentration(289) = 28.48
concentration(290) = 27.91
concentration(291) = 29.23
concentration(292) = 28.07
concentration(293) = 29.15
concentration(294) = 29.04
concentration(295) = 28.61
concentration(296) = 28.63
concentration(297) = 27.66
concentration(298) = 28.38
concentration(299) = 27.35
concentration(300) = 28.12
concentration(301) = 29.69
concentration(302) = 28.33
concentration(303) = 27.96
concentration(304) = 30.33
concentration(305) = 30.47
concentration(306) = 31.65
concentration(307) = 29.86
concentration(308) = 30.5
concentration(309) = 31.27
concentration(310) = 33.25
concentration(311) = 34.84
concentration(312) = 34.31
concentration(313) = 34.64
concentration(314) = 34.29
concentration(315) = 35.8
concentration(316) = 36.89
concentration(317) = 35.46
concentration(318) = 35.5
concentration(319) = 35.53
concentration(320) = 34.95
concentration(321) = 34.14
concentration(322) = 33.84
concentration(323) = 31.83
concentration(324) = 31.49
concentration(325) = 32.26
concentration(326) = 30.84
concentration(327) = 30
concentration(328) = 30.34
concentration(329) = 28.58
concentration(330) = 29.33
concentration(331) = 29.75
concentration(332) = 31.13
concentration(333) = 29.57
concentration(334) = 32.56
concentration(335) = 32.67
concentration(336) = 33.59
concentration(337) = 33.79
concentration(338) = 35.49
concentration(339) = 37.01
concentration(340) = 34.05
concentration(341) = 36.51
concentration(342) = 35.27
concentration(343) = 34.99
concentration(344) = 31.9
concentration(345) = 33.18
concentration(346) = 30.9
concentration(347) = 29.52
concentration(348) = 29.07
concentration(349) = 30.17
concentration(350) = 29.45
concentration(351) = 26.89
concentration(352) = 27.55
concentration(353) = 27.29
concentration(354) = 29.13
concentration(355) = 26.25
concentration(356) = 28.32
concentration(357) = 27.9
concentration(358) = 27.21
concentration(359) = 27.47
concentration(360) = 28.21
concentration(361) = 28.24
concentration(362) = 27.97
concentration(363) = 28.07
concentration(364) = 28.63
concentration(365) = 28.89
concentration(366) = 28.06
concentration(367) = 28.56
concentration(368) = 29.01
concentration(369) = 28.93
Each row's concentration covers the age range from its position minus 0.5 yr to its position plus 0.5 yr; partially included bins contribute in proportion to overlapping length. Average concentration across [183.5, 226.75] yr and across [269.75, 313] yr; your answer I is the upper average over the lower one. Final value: 1.17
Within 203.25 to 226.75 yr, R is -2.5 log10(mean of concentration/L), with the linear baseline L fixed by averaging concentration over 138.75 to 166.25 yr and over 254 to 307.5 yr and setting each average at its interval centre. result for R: 0.34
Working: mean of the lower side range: 29.6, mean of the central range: 21.5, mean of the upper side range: 28.9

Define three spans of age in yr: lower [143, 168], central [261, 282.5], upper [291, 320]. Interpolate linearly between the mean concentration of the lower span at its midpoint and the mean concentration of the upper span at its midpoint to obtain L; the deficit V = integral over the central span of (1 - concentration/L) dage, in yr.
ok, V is 1.5 yr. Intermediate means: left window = 29.6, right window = 31.3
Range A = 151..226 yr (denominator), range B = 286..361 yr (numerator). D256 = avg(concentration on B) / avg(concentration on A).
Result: 1.13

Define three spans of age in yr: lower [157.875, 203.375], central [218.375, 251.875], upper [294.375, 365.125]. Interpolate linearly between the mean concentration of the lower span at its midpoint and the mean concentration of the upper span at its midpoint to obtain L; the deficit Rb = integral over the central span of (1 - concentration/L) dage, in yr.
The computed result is 6.9 yr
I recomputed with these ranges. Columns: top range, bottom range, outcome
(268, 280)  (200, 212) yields 1.10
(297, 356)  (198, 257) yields 1.28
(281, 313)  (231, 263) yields 1.07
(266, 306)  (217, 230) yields 1.55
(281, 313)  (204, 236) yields 1.36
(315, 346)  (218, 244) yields 1.46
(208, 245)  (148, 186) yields 0.76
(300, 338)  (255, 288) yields 1.12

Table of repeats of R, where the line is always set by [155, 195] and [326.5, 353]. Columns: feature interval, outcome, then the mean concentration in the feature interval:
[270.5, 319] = 0.031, 30.3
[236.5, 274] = 0.086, 28.4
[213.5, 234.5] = 0.455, 20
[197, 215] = 0.162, 26.1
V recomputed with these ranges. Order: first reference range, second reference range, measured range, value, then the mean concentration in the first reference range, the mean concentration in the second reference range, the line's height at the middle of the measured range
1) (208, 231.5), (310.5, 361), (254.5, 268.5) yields -2.3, 20.3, 31.8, 24.5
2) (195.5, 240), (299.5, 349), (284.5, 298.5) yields 0.5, 23.5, 32.4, 29.7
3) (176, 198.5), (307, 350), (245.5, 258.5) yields 1.1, 30.1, 32.8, 31.3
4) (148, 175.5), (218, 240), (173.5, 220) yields -3.2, 29.6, 21.7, 25.5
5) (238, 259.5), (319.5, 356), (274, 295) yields 0.5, 28.4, 31.5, 29.6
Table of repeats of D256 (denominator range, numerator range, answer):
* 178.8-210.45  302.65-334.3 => 1.11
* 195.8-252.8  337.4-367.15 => 1.22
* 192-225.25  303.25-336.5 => 1.34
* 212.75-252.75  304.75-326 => 1.42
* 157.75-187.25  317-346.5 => 1.10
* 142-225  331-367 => 1.10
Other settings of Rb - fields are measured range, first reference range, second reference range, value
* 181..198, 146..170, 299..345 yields 0.0 yr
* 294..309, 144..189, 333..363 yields 0.6 yr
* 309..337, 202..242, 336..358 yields -3.2 yr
